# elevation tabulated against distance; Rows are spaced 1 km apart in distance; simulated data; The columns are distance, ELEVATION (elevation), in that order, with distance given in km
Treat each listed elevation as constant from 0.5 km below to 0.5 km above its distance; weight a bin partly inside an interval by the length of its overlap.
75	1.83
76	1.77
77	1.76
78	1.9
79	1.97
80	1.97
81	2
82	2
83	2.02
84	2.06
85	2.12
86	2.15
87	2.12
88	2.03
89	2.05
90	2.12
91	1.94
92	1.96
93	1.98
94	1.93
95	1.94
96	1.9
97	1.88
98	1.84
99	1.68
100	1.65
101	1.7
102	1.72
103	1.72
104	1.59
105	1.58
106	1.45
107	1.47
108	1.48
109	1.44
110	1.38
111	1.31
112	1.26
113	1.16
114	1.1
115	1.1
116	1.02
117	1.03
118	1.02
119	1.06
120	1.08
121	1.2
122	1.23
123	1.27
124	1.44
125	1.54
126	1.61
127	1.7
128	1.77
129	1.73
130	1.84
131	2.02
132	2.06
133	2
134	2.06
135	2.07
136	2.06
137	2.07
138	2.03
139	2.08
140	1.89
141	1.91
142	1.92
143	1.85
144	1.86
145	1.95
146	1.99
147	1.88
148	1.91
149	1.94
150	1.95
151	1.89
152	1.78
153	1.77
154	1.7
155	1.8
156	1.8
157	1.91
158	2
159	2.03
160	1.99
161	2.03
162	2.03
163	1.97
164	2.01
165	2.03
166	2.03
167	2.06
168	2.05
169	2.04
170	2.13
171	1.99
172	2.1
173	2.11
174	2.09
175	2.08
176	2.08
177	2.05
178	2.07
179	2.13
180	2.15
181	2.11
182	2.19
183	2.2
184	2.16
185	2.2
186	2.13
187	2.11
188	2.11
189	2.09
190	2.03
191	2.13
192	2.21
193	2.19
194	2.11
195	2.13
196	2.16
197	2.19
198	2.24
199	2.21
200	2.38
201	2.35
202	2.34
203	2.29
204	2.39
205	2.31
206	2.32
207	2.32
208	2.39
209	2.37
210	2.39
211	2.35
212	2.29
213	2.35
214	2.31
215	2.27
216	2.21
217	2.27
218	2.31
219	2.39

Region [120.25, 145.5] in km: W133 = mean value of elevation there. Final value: 1.8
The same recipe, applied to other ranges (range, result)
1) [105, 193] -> 1.83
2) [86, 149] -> 1.69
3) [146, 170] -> 1.94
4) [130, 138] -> 2.03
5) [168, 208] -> 2.17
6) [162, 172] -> 2.04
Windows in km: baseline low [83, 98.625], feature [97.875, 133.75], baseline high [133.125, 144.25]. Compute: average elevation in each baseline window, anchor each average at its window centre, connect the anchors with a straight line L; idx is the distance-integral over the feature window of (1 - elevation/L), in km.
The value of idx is 9.2 km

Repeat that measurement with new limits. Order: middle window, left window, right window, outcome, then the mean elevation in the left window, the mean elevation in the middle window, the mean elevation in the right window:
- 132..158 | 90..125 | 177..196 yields -1.9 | 1.5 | 1.93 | 2.13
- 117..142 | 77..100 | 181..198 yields 4.3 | 1.97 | 1.69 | 2.15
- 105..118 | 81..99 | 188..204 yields 4.9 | 1.99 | 1.27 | 2.21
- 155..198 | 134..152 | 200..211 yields 1.7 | 1.95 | 2.08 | 2.35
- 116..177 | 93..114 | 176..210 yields 2.0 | 1.6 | 1.84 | 2.21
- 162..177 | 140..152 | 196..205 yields 0.1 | 1.91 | 2.05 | 2.29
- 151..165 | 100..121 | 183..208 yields -0.6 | 1.34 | 1.91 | 2.22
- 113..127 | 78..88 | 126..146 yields 5.3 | 2.04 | 1.22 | 1.93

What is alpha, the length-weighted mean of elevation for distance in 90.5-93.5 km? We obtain 1.96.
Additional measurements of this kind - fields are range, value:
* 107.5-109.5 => 1.46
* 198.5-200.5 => 2.29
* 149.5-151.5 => 1.92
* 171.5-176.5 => 2.09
